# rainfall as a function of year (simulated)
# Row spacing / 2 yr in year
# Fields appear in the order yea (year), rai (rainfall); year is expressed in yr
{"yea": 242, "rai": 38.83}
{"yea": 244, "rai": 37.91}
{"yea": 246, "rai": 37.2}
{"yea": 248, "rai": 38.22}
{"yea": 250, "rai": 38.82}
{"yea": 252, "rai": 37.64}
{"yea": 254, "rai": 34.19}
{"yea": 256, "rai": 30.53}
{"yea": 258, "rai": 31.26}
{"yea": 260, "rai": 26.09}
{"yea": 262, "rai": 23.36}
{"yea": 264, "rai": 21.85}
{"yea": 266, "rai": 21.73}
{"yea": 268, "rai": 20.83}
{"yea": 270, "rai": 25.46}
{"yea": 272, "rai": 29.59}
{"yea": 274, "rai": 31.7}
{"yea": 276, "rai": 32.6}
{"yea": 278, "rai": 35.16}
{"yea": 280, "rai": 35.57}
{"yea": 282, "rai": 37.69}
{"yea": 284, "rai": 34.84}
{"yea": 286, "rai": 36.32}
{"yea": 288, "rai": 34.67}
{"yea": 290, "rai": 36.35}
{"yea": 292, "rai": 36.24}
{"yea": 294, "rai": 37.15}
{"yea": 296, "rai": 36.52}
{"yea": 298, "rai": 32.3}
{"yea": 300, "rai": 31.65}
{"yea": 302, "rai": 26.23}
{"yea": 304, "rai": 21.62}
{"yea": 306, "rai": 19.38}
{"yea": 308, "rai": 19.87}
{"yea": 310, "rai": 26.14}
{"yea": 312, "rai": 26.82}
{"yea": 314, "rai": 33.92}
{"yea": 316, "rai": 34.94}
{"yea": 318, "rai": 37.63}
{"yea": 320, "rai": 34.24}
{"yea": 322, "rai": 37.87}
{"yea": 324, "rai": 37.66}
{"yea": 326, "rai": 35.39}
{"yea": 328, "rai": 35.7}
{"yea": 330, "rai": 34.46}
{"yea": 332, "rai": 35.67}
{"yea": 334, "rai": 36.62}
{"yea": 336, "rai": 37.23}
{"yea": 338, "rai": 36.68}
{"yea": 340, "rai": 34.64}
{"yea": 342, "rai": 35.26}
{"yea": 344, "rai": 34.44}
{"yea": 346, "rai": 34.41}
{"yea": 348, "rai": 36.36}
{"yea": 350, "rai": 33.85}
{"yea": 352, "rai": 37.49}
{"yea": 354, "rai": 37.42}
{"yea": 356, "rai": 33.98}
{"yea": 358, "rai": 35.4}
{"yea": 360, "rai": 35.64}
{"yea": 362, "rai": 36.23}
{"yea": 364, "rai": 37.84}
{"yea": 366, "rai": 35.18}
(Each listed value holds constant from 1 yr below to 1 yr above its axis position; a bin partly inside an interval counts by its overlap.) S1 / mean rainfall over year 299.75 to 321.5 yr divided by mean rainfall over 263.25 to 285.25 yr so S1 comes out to 1.0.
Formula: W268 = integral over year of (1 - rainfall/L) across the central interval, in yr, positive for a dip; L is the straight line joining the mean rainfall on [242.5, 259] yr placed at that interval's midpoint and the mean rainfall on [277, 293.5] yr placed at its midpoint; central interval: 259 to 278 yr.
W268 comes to 5.01 yr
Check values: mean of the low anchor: 35.8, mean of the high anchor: 35.9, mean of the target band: 26.4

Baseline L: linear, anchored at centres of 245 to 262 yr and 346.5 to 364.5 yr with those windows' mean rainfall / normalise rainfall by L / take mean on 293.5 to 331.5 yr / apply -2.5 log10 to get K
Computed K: 0.11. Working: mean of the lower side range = 33.6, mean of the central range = 31.5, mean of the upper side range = 35.9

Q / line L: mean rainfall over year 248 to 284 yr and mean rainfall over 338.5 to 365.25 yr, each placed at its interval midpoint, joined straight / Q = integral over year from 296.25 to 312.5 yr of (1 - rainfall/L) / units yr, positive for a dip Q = 3.4 yr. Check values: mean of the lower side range 30.6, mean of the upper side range 35.6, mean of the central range 26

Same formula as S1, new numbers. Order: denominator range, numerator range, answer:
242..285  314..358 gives 1.13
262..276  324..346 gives 1.39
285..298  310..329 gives 0.96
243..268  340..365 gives 1.14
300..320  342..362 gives 1.27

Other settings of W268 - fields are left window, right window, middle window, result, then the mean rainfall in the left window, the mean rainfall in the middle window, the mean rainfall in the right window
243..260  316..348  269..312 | 5.2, 35.2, 31.2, 35.8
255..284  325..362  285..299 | -2.1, 29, 35.6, 35.6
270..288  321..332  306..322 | 2.4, 33.7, 30.3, 36.2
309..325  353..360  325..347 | -0.6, 33.7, 35.5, 35.6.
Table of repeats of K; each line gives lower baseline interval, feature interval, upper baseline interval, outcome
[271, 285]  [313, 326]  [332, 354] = -0.027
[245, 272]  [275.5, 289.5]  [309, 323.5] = -0.137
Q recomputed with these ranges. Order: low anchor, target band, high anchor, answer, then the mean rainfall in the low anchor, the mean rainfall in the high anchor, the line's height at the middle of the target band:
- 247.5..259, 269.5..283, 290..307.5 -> -0.1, 35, 30.2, 32.6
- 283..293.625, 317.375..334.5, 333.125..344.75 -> -0.1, 35.8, 35.8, 35.8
